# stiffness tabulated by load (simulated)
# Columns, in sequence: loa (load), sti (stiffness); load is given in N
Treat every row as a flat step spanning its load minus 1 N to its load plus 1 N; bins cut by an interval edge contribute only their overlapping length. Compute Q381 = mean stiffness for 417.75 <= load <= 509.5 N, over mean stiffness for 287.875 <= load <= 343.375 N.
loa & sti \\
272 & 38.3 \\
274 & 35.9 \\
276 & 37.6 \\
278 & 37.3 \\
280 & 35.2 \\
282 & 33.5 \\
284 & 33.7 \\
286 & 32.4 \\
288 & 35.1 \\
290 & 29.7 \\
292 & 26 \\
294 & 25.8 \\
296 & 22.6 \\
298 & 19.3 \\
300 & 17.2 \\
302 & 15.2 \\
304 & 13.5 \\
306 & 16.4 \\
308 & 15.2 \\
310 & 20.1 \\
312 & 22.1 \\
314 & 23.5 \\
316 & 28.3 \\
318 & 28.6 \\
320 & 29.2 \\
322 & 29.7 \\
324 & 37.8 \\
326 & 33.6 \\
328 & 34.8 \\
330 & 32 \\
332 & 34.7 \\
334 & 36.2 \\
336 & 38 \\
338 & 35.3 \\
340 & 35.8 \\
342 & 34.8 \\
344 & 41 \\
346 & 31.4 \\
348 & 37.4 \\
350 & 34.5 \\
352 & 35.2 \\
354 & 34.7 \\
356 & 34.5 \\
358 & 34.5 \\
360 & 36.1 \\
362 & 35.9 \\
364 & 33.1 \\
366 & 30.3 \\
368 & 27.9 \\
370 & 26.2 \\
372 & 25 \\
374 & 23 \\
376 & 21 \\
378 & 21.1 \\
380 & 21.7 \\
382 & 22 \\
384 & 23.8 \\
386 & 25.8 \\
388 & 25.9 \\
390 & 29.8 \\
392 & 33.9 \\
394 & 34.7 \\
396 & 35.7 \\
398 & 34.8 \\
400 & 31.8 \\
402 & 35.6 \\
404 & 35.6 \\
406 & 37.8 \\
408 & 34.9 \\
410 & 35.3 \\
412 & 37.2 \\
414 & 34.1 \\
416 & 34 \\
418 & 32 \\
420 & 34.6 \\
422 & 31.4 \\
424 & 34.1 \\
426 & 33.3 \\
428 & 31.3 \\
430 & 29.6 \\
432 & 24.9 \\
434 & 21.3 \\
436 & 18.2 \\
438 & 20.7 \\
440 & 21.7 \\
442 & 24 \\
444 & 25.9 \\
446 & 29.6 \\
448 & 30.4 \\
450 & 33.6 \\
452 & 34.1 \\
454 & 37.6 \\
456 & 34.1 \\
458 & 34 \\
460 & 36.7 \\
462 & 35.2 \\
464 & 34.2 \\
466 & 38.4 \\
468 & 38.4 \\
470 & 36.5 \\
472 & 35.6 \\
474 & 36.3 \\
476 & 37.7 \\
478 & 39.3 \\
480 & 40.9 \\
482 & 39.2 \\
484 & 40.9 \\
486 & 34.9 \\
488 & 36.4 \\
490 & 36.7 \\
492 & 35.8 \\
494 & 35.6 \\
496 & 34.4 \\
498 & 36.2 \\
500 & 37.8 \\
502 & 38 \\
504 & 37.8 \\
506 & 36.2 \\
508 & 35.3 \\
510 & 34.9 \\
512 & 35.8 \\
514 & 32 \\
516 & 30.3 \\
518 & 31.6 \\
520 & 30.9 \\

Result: 1.22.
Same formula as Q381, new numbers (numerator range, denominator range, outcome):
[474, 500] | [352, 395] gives 1.30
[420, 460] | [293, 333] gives 1.17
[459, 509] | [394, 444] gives 1.19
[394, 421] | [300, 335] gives 1.33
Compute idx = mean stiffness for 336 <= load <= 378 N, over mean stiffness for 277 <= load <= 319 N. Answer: 1.28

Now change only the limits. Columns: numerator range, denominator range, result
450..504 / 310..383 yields 1.18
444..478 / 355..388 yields 1.27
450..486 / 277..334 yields 1.35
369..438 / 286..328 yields 1.19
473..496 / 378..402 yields 1.29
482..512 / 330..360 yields 1.03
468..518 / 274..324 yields 1.37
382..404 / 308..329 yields 1.10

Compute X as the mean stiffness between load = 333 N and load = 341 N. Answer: 36.3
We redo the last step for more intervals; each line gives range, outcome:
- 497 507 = 37.2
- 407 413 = 35.8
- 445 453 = 31.9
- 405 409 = 36.3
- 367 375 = 25.5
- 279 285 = 34.1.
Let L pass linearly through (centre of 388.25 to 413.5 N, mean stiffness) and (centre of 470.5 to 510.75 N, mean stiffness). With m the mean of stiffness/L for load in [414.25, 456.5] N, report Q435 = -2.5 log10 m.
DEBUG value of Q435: 0.20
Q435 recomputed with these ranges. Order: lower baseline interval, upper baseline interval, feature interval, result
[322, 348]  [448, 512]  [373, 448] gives 0.222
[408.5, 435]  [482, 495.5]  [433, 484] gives 0.065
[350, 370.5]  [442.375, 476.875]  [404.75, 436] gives 0.063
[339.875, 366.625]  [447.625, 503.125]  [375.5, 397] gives 0.294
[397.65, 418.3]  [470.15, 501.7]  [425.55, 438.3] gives 0.360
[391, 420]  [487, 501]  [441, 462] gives 0.108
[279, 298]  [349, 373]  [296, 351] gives 0.093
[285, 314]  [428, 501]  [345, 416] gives -0.136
